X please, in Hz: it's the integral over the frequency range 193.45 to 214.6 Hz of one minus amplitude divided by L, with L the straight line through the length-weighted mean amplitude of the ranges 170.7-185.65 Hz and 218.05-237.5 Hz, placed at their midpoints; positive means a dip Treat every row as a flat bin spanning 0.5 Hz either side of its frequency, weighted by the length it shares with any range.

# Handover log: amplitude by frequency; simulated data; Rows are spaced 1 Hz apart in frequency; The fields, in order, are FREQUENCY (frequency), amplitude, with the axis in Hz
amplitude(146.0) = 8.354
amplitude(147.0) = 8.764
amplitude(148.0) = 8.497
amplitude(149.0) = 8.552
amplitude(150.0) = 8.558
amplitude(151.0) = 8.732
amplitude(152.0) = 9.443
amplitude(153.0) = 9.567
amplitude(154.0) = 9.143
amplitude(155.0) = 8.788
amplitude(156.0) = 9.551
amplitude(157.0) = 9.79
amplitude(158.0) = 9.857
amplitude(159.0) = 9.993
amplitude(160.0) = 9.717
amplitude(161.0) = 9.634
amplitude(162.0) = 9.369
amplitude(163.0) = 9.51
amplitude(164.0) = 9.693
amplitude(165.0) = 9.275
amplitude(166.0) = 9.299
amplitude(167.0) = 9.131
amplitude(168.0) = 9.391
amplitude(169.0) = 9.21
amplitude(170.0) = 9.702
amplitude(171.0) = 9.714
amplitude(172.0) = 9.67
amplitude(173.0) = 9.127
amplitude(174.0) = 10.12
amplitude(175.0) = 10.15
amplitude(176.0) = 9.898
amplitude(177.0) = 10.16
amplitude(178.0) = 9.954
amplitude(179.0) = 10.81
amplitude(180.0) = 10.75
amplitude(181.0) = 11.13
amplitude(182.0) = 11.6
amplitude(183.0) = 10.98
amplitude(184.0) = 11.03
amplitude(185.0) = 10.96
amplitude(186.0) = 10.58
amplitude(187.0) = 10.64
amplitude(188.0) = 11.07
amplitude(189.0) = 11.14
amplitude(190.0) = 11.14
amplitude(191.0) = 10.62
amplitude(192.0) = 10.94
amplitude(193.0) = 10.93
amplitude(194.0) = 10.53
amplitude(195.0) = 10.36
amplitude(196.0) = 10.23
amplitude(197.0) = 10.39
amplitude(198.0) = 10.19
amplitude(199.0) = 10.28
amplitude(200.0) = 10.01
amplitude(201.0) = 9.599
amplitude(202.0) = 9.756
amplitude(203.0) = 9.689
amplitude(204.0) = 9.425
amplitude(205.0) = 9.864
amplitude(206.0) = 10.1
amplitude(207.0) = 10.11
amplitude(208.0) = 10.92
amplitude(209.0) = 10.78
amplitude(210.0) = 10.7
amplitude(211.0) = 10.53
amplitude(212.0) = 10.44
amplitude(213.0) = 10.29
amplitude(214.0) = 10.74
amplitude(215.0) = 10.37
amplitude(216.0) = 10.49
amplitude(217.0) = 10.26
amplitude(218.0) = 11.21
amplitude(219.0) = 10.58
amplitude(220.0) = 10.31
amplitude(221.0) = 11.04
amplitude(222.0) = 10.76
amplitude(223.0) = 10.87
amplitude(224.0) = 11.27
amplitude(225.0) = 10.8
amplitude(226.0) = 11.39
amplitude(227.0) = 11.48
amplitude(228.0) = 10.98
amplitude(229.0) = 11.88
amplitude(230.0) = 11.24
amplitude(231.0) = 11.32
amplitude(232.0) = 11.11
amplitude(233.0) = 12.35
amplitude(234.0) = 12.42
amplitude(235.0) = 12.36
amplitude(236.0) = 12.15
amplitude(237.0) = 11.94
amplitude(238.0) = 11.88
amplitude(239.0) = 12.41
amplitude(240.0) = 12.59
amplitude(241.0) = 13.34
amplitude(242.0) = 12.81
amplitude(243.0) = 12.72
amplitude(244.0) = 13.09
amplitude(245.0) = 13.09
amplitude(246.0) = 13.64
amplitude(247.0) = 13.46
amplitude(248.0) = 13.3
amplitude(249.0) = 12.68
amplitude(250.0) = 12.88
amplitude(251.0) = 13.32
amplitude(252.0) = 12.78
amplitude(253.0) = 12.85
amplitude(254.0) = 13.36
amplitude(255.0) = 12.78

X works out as 1.3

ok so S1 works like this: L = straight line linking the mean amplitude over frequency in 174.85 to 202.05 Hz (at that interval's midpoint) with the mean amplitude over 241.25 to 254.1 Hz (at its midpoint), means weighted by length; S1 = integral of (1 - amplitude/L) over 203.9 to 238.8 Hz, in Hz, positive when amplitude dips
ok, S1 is 2.8 Hz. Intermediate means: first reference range 10.6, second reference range 13.1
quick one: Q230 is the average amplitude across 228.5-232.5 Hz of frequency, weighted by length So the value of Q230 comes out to 11.4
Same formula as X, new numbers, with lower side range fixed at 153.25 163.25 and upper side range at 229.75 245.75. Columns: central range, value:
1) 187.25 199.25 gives 0.12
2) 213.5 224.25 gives 0.89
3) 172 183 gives -0.16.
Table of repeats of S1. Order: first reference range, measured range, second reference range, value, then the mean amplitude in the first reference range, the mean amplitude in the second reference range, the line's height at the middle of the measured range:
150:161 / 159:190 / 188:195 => 0.19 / 9.43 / 10.9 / 10.2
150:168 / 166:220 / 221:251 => 1.35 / 9.41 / 12.1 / 10.6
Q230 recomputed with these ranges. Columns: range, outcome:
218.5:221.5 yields 10.6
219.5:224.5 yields 10.8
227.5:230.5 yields 11.4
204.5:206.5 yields 9.98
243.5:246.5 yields 13.3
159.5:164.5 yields 9.58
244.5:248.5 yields 13.4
